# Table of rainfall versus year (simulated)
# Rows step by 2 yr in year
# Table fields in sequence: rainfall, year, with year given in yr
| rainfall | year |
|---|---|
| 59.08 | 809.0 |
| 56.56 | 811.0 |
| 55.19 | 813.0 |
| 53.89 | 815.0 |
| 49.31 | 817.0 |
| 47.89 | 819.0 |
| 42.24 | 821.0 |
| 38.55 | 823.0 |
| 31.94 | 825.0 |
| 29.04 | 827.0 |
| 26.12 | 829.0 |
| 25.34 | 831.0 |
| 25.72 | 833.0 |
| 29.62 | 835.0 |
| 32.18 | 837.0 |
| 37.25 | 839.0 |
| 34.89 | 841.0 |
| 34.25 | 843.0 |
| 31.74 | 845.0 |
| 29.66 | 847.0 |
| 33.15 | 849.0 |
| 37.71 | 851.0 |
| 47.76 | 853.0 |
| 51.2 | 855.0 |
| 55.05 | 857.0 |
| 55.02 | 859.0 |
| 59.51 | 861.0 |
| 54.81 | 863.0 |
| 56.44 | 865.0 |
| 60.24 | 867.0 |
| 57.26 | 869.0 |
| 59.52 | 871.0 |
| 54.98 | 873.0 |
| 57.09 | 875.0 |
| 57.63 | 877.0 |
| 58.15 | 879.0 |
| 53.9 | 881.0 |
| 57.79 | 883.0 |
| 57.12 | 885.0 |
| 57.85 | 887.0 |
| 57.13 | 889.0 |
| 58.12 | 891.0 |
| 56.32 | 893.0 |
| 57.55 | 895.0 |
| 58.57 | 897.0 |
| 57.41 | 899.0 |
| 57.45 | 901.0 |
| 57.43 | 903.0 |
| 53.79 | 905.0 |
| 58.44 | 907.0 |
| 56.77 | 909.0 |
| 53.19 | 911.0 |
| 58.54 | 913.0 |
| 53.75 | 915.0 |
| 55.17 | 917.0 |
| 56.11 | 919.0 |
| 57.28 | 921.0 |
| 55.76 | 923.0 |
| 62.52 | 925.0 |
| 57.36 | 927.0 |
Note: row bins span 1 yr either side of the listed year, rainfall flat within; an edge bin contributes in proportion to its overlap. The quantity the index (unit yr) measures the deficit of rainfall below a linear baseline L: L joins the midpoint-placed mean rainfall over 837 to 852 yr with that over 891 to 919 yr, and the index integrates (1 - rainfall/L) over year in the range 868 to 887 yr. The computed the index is -4.5 yr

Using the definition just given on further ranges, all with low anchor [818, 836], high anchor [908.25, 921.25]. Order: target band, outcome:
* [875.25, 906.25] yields -4.8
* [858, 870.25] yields -4.2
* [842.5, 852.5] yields 1.1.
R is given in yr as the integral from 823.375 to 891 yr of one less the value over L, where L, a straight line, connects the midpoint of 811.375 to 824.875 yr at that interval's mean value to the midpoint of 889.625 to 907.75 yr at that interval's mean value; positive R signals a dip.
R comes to 8.7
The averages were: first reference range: 47.2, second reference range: 57.2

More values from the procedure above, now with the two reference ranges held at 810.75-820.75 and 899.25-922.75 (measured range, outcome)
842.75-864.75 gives 3.4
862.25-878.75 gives -1.0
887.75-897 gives -0.4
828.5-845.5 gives 7.0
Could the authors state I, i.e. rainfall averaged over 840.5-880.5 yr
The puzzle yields 49.5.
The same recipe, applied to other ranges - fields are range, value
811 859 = 39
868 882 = 56.9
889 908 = 57.2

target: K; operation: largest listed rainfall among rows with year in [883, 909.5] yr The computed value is 58.57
